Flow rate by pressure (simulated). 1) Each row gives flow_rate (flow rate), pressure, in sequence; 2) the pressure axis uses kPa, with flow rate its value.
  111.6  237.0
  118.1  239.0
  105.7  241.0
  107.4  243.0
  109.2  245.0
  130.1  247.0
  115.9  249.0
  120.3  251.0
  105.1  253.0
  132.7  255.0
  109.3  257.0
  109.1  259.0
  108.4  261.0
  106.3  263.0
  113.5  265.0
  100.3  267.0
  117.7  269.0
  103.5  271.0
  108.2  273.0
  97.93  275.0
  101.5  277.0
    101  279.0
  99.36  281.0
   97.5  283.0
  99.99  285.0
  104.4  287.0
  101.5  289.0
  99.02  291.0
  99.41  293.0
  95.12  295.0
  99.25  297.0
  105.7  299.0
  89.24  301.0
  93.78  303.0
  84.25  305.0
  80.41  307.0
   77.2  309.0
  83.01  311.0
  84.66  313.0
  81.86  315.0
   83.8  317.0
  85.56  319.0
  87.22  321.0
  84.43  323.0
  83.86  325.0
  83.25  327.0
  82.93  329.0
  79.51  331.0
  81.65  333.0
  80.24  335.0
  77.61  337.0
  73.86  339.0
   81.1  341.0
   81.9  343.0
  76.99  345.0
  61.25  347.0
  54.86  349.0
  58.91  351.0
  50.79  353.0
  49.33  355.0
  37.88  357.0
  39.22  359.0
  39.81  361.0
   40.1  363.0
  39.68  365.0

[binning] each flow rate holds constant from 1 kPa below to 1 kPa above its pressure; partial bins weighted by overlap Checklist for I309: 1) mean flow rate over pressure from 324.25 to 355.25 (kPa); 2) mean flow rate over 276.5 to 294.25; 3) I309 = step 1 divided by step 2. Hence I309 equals 0.73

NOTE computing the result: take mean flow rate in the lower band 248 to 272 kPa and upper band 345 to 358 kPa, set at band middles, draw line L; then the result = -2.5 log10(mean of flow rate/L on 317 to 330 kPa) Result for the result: -0.18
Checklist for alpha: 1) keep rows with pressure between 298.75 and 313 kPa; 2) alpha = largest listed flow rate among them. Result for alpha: 105.7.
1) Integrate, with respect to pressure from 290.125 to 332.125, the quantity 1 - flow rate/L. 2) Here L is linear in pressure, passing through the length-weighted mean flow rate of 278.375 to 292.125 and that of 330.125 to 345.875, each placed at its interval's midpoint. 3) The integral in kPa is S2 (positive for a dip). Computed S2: 1.1 kPa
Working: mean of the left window 100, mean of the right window 79.1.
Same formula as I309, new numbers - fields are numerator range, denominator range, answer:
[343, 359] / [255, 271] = 0.51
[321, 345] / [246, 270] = 0.71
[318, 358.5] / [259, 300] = 0.70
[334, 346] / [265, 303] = 0.78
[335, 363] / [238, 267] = 0.53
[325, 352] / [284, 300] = 0.75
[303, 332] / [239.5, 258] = 0.72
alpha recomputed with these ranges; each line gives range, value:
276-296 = 104.4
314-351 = 87.22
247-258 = 132.7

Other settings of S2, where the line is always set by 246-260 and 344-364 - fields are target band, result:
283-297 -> -1.00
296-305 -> -0.98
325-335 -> -2.27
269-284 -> -0.05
